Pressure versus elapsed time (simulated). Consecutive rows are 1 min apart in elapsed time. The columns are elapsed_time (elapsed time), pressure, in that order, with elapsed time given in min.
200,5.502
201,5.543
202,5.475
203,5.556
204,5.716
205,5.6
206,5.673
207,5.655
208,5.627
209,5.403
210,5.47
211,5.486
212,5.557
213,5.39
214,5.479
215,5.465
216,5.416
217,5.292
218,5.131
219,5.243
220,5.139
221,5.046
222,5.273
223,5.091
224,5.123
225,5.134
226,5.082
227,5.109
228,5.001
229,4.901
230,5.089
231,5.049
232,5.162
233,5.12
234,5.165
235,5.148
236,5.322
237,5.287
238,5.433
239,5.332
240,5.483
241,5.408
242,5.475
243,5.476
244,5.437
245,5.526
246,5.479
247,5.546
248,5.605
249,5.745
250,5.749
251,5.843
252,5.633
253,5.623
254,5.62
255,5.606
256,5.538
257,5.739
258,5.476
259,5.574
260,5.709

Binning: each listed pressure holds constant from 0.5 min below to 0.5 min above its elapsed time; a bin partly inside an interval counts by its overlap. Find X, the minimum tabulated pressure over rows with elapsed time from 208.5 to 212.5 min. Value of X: 5.403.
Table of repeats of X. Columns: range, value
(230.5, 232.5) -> 5.049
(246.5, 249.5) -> 5.546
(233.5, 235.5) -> 5.148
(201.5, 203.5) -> 5.475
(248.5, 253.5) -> 5.623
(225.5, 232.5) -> 4.901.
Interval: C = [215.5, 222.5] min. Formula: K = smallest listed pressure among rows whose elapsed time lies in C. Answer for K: 5.046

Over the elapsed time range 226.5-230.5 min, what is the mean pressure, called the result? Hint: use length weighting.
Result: 5.03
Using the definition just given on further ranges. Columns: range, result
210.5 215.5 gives 5.48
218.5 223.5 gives 5.16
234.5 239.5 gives 5.3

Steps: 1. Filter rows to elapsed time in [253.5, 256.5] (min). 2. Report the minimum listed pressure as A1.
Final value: 5.538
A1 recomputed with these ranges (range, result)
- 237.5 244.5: 5.332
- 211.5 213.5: 5.39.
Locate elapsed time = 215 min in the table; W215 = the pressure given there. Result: 5.465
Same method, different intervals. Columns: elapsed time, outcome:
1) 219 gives 5.243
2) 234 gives 5.165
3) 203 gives 5.556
